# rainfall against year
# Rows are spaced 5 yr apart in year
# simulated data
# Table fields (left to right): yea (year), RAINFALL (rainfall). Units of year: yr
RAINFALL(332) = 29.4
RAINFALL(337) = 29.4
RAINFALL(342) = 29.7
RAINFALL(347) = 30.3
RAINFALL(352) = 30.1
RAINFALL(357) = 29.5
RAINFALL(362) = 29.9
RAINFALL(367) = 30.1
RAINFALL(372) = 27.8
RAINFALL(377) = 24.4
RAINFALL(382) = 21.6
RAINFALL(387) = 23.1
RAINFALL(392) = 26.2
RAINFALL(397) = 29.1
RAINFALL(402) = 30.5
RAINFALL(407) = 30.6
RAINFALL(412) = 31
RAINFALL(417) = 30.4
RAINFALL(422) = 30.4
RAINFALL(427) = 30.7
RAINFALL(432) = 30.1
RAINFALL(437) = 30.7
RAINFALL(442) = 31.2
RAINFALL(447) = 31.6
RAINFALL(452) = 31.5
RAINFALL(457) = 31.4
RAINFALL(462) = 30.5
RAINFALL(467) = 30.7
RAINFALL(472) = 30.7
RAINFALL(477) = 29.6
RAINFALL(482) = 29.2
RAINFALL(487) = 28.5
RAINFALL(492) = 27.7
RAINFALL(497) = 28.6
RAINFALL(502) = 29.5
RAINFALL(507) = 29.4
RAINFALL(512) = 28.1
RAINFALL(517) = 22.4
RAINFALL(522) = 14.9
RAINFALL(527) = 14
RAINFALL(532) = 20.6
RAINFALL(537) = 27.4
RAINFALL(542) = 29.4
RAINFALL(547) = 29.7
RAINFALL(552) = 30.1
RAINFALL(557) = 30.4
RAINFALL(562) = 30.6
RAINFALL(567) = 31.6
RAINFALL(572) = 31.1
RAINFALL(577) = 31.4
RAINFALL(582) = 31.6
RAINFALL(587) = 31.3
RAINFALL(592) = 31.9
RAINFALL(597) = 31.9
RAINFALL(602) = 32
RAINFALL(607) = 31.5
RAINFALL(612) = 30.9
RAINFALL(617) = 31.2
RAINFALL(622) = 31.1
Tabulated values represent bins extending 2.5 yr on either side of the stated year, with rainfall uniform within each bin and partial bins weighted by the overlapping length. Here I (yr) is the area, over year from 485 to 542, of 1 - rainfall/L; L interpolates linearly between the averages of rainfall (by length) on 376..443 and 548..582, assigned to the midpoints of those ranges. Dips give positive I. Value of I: 10.0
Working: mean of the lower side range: 28.6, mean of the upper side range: 30.9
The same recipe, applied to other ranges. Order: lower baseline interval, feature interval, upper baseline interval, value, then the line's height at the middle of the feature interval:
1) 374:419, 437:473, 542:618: -3.1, 28.6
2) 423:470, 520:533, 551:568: 6.2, 30.7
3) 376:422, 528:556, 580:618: 3.3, 30.5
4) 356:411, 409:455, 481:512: -4.5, 28.1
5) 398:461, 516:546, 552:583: 8.9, 31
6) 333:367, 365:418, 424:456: 4.8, 30.4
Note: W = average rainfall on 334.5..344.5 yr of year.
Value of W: 29.6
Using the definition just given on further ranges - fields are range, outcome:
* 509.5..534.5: 20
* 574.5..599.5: 31.6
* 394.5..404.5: 29.8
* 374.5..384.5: 23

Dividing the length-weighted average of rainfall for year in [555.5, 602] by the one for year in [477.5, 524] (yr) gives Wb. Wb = 1.2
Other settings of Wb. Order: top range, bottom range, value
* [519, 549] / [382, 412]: 0.82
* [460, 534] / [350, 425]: 0.93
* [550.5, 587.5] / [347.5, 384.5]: 1.12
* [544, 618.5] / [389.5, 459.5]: 1.02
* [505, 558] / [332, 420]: 0.88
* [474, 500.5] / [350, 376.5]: 0.99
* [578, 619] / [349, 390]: 1.16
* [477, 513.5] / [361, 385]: 1.09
